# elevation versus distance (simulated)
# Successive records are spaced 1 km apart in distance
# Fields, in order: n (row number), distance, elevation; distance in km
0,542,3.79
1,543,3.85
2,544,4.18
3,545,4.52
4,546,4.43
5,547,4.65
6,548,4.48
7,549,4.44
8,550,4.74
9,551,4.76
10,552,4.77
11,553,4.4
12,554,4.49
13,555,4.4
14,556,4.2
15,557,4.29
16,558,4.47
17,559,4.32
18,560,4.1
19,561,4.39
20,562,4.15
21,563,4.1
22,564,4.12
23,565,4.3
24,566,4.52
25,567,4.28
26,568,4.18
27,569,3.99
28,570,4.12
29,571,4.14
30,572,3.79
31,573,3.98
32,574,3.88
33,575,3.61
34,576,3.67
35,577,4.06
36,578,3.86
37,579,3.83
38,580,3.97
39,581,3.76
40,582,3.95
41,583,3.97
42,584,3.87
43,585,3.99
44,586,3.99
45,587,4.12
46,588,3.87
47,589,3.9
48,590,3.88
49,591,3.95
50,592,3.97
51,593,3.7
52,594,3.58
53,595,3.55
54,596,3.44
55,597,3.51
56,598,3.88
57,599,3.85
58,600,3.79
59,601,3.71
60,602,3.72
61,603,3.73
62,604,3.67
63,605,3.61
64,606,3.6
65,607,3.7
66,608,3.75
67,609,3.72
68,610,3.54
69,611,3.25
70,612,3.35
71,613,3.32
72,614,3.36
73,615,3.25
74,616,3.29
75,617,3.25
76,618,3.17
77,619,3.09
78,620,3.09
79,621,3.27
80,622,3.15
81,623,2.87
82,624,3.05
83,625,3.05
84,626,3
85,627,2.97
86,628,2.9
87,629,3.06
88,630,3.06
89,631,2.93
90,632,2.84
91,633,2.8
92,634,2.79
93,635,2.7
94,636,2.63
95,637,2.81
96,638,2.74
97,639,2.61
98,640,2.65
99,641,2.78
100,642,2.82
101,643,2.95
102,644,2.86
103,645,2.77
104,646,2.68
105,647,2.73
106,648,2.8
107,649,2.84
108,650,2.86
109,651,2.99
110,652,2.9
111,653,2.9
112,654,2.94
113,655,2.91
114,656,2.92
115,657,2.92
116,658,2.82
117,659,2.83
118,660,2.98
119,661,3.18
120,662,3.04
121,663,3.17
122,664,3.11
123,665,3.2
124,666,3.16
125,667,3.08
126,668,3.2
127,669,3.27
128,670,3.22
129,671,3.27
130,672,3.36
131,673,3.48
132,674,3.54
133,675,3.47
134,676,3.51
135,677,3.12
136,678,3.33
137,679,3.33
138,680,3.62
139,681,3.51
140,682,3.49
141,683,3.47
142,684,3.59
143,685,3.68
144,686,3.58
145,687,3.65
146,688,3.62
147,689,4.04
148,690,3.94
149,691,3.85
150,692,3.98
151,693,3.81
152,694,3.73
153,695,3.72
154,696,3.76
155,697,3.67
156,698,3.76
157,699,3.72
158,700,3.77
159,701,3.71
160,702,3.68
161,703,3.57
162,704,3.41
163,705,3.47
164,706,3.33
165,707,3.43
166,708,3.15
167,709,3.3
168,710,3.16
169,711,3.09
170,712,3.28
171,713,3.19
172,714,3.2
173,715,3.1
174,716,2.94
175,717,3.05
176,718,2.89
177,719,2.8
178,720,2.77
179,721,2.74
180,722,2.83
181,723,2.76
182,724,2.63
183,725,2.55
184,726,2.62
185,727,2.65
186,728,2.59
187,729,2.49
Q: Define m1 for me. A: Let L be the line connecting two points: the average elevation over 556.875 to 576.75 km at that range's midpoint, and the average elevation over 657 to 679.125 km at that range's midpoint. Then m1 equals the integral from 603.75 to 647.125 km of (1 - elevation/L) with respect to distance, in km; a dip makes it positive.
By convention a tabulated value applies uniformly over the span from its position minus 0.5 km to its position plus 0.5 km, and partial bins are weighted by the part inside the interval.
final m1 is 6.2 km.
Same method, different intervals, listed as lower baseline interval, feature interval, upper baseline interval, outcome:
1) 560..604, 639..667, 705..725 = 4.3 km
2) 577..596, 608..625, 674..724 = 2.2 km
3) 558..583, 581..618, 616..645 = -1.8 km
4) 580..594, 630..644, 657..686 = 3.0 km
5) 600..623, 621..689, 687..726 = 6.2 km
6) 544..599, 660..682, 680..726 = 1.6 km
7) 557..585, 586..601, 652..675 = 0.1 km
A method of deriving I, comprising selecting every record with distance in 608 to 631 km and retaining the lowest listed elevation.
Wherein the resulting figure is 2.87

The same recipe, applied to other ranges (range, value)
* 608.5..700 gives 2.61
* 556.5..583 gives 3.61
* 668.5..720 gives 2.77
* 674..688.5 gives 3.12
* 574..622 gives 3.09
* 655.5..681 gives 2.82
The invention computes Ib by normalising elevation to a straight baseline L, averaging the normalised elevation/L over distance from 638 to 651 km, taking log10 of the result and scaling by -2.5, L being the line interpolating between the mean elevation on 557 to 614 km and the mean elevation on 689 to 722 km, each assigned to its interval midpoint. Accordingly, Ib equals 0.29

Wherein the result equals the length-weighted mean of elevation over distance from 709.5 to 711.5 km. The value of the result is 3.12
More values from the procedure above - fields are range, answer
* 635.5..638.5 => 2.73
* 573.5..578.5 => 3.82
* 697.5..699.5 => 3.74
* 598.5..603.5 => 3.76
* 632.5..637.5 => 2.75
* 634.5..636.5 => 2.67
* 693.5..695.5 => 3.73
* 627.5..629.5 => 2.98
